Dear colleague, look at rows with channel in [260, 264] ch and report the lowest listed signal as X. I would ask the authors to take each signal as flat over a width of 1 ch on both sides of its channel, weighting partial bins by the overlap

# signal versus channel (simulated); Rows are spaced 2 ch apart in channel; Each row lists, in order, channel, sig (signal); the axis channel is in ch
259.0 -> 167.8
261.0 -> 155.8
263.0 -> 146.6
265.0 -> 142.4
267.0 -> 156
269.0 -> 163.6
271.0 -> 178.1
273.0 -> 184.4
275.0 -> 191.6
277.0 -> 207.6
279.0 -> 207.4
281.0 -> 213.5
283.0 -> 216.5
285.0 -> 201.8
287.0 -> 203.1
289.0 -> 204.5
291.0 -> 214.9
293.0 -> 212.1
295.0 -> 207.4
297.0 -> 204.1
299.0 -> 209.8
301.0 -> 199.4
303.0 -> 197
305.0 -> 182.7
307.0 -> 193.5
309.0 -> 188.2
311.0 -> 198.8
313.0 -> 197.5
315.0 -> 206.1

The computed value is 146.6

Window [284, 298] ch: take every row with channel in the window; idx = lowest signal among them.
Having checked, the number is 201.8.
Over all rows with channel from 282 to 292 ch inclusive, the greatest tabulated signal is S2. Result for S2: 216.5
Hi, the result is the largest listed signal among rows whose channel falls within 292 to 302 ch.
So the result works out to 212.1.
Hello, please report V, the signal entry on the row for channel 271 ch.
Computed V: 178.1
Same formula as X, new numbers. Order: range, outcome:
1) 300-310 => 182.7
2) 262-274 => 142.4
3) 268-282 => 163.6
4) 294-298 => 204.1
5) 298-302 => 199.4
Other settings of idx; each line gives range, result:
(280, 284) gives 213.5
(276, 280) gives 207.4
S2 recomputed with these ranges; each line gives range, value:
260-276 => 191.6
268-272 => 178.1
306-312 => 198.8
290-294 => 214.9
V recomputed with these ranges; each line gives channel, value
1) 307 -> 193.5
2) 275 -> 191.6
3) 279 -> 207.4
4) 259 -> 167.8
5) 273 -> 184.4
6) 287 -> 203.1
